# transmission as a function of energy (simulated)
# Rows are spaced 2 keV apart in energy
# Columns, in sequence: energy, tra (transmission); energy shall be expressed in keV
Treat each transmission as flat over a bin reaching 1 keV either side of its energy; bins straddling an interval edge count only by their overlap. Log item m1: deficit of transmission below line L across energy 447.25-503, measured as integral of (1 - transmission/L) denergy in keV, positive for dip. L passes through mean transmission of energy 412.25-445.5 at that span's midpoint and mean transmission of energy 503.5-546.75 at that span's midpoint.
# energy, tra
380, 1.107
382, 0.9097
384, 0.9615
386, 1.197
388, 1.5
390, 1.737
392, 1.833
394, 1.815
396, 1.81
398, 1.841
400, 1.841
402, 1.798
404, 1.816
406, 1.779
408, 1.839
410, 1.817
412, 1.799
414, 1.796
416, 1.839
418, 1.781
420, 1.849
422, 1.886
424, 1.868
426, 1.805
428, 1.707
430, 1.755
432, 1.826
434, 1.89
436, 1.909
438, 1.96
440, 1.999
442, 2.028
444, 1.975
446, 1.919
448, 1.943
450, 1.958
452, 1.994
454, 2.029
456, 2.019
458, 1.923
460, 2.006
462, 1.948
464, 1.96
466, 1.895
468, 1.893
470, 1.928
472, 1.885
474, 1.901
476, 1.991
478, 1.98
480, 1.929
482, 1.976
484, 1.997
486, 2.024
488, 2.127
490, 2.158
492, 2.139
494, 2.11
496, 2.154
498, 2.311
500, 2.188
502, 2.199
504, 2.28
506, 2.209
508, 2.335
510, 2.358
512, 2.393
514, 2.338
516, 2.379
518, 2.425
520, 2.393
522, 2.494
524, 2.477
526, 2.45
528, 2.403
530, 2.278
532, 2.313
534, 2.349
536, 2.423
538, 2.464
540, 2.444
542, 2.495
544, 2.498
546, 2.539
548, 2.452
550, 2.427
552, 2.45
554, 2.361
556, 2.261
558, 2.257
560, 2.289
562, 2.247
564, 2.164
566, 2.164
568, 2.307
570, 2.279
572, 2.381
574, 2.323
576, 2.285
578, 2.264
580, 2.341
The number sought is 2.6 keV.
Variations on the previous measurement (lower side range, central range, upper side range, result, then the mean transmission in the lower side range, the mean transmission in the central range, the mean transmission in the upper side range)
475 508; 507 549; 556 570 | -4.5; 2.12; 2.41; 2.24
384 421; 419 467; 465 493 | -1.2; 1.74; 1.92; 1.99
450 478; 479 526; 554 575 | -3.7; 1.95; 2.24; 2.27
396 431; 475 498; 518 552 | 1.3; 1.81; 2.06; 2.43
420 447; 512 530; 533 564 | -1.1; 1.89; 2.41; 2.39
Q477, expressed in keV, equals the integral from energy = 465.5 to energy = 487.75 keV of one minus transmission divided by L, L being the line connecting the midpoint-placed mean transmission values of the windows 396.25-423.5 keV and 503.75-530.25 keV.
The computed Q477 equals 2.2 keV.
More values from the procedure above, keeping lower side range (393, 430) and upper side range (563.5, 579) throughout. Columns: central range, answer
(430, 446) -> -0.3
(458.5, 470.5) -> 0.2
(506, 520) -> -1.7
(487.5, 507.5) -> -1.3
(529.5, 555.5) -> -2.7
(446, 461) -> -0.3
